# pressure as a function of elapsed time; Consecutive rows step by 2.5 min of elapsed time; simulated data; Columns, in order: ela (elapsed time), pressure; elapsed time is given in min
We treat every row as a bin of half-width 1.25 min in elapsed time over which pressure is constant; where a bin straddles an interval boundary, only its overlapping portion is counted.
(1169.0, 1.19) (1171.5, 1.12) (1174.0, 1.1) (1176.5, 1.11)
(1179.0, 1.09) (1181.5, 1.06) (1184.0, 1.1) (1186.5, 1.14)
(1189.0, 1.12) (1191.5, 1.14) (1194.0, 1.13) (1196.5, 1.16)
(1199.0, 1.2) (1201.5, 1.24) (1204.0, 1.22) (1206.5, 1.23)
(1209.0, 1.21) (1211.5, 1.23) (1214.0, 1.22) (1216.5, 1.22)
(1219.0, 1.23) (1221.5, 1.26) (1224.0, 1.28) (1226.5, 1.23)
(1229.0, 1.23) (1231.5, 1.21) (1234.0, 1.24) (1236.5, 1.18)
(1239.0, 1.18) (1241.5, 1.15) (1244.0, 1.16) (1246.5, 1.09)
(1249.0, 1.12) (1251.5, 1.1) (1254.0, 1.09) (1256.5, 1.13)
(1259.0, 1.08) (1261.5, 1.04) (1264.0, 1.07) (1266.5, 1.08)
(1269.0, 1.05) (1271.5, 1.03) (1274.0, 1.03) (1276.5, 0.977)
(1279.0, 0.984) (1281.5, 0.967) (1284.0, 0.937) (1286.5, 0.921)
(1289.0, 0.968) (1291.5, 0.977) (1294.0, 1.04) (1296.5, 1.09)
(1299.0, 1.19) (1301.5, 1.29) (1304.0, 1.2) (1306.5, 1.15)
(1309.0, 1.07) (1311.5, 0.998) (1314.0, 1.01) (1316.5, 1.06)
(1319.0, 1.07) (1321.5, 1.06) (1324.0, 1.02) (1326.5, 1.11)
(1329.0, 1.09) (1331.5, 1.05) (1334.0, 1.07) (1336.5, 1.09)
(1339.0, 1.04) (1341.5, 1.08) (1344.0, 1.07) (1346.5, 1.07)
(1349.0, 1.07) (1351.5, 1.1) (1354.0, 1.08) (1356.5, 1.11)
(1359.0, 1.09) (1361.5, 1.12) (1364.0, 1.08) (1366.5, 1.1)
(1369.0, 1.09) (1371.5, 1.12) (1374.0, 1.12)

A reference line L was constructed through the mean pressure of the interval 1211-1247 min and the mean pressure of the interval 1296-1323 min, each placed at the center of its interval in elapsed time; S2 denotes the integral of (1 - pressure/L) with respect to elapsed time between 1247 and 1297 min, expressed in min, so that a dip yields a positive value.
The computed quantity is 5.26 min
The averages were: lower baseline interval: 1.21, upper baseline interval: 1.11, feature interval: 1.03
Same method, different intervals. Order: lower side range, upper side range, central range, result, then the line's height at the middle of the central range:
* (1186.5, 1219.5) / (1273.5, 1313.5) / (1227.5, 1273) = -0.2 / 1.12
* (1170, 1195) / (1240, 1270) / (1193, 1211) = -1.5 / 1.11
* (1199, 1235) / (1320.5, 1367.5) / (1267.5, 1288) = 3.0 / 1.16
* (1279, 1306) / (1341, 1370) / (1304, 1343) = 0.1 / 1.07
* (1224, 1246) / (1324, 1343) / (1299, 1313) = -0.5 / 1.11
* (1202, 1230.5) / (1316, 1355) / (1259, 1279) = 2.1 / 1.16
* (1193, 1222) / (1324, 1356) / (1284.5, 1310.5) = 0.8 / 1.12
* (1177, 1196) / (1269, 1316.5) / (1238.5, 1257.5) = -0.9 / 1.07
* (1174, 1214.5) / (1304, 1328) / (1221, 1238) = -1.5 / 1.13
